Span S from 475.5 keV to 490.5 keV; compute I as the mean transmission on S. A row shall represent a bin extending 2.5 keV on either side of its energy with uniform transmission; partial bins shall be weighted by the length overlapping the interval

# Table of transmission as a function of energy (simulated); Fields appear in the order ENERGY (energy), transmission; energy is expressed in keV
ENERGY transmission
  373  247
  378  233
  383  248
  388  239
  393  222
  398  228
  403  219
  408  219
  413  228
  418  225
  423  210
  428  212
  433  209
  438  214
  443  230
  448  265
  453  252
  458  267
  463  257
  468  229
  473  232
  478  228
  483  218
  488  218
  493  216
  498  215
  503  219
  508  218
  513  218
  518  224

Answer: 221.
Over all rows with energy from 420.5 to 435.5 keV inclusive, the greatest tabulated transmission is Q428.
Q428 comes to 212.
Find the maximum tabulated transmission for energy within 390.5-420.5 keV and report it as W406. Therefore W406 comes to 228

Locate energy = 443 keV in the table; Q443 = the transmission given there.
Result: 230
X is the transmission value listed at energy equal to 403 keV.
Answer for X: 219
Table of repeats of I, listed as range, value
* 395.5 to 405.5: 224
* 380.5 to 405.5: 231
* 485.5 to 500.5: 216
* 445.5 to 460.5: 261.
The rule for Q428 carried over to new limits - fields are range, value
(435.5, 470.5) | 267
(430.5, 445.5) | 230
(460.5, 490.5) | 257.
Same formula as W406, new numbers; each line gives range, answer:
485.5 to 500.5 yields 218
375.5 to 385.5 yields 248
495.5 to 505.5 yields 219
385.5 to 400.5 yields 239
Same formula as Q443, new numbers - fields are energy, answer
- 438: 214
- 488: 218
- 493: 216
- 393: 222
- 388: 239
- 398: 228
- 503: 219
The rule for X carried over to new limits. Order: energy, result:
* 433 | 209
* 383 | 248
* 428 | 212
